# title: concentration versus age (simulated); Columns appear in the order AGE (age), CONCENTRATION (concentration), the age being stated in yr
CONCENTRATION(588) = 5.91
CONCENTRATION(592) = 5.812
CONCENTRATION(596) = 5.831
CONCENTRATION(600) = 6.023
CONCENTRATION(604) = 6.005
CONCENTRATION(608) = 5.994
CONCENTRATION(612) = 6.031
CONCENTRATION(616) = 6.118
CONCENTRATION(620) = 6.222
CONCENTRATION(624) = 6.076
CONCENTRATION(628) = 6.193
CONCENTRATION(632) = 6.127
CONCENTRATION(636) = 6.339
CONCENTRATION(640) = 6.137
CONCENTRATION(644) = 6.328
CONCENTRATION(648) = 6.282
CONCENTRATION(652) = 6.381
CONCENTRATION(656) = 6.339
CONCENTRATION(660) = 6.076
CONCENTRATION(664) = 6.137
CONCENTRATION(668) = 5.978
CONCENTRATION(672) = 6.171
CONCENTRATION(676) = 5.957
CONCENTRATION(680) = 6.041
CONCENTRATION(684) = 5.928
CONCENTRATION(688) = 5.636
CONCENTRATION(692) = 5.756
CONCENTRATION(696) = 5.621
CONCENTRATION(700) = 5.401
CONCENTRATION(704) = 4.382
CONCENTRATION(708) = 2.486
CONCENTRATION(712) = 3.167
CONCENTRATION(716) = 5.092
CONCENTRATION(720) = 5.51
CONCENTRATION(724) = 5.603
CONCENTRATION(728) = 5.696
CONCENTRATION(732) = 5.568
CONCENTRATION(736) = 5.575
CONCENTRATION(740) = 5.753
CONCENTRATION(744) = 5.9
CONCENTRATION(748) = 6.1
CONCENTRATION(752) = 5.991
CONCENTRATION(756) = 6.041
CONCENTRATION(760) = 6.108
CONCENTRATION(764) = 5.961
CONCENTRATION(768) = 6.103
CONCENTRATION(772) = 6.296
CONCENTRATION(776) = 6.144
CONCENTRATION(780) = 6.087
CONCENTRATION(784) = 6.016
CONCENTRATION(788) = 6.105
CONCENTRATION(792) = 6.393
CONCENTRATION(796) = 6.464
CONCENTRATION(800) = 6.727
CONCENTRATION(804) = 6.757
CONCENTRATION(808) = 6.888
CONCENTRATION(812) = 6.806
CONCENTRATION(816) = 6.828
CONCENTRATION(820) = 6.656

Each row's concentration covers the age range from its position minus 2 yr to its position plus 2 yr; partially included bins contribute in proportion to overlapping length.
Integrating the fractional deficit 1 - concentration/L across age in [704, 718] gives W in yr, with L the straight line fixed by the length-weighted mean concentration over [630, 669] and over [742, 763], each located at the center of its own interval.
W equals 5.52 yr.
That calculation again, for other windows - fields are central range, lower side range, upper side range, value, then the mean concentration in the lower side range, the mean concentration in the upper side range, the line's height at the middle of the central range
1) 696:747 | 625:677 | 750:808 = 9.6 yr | 6.19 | 6.25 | 6.22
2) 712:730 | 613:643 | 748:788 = 2.6 yr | 6.17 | 6.08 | 6.11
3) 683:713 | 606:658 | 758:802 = 6.7 yr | 6.2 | 6.22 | 6.21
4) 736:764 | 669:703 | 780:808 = 0.9 yr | 5.78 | 6.42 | 6.16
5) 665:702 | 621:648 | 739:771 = 1.7 yr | 6.21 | 6.01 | 6.13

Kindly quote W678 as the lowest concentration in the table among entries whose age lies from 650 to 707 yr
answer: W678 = 4.382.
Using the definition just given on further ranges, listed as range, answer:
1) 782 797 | 6.016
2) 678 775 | 2.486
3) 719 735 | 5.51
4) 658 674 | 5.978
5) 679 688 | 5.636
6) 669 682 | 5.957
